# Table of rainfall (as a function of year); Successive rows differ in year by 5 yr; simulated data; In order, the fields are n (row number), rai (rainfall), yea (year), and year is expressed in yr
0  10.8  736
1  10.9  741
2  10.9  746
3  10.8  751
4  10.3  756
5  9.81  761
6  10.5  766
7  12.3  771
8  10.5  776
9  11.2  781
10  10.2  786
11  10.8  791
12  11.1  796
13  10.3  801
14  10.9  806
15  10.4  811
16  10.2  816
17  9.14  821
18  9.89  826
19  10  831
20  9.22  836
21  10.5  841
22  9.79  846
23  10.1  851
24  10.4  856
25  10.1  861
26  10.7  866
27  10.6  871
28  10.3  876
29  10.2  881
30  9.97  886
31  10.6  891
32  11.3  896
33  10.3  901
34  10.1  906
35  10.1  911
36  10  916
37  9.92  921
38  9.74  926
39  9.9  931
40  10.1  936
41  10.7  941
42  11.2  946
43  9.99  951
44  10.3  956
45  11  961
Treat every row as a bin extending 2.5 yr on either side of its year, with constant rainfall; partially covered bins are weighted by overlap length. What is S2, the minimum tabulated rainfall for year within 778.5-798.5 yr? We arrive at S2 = 10.2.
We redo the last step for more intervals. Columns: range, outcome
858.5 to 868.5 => 10.1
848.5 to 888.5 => 9.97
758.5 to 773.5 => 9.81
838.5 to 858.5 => 9.79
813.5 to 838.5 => 9.14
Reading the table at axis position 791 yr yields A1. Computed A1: 10.8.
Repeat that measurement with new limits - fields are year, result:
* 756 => 10.3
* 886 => 9.97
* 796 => 11.1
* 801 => 10.3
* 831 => 10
